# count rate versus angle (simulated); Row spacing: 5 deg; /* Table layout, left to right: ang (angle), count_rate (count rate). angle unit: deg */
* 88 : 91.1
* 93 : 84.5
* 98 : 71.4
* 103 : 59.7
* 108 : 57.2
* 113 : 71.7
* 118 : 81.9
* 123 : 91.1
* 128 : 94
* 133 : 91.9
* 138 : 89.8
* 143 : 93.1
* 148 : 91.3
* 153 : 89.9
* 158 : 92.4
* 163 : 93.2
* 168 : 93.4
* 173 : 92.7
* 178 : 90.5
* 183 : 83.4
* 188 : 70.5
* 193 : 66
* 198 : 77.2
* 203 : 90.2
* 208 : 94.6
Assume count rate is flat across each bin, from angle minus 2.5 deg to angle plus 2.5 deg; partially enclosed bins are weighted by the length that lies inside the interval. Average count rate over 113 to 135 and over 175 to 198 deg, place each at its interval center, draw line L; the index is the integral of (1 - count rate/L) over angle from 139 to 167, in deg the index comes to -3.0 deg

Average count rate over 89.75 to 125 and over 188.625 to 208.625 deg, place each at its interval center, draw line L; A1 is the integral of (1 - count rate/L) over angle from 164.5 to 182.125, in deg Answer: -3.0 deg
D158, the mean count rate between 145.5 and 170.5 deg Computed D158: 92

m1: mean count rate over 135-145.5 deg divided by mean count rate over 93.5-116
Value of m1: 1.4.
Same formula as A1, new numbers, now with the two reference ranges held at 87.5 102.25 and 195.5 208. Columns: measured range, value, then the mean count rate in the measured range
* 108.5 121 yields 0.88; 74.2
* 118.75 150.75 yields -3.97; 91.3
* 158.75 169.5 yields -1.28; 93.1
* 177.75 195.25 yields 1.79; 76.1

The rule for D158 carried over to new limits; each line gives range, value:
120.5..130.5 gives 92.5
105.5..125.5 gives 75.5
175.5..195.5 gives 77.6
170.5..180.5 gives 91.6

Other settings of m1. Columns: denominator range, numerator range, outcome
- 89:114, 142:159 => 1.31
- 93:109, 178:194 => 1.15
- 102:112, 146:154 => 1.51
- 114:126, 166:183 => 1.07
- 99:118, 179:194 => 1.15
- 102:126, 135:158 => 1.24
